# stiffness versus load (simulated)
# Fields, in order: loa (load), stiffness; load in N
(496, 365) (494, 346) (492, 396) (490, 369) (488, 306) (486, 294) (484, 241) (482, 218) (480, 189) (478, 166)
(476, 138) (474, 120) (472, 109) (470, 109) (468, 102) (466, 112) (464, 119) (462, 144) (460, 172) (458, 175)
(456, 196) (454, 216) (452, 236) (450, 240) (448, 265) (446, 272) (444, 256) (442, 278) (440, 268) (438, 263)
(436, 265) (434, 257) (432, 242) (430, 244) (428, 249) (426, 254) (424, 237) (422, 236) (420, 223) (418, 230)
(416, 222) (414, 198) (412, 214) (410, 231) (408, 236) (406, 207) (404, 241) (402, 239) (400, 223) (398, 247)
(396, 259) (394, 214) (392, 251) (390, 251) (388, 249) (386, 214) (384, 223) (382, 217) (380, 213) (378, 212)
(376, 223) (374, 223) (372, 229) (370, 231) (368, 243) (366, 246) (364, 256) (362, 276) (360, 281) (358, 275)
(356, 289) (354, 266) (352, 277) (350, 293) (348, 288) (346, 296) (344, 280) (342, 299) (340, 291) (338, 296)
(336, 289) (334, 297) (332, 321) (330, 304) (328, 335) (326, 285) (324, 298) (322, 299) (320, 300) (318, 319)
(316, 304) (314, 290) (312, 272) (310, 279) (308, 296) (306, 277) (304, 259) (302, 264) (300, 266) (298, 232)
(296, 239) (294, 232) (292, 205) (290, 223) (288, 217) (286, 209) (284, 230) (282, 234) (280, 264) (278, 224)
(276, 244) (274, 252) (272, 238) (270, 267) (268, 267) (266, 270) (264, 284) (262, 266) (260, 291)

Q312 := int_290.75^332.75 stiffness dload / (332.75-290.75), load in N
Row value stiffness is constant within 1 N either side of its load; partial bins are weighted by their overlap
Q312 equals 279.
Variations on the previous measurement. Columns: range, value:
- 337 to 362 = 286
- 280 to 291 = 226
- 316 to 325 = 304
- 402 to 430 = 230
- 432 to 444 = 263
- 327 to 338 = 308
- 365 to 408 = 231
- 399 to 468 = 224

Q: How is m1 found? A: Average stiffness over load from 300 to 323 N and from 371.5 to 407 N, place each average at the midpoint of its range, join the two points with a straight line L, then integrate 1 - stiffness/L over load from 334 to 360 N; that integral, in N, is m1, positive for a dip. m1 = -2.6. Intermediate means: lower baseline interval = 286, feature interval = 287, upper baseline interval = 230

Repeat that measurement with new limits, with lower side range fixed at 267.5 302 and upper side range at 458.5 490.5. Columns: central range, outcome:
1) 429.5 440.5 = -3.8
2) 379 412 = -4.6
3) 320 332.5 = -4.5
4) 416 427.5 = -2.4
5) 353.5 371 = -4.0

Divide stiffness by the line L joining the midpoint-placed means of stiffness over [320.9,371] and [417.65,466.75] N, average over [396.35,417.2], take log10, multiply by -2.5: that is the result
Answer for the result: 0.10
